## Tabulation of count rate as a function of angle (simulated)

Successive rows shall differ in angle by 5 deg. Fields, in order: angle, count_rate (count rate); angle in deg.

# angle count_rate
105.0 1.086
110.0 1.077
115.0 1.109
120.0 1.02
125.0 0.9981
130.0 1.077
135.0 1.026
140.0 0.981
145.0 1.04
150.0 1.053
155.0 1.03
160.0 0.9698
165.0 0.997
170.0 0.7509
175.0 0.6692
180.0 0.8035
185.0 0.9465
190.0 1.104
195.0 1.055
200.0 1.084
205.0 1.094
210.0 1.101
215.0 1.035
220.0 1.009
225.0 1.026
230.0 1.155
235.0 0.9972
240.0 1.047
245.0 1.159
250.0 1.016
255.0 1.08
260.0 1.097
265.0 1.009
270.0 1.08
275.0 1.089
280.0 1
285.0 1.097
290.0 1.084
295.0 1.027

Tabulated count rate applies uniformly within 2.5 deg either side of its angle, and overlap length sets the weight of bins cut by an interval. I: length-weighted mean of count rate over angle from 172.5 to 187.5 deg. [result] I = 0.806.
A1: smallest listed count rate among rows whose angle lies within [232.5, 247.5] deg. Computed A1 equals 0.9972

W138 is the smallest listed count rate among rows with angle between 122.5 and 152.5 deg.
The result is 0.981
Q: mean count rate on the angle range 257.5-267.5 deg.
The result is 1.05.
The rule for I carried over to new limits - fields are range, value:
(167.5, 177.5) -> 0.71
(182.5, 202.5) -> 1.05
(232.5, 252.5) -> 1.05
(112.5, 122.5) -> 1.06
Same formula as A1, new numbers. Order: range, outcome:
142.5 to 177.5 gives 0.6692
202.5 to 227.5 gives 1.009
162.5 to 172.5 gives 0.7509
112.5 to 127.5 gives 0.9981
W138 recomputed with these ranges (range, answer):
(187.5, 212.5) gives 1.055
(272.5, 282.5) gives 1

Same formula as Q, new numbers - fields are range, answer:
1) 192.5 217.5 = 1.07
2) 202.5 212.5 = 1.1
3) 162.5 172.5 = 0.874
